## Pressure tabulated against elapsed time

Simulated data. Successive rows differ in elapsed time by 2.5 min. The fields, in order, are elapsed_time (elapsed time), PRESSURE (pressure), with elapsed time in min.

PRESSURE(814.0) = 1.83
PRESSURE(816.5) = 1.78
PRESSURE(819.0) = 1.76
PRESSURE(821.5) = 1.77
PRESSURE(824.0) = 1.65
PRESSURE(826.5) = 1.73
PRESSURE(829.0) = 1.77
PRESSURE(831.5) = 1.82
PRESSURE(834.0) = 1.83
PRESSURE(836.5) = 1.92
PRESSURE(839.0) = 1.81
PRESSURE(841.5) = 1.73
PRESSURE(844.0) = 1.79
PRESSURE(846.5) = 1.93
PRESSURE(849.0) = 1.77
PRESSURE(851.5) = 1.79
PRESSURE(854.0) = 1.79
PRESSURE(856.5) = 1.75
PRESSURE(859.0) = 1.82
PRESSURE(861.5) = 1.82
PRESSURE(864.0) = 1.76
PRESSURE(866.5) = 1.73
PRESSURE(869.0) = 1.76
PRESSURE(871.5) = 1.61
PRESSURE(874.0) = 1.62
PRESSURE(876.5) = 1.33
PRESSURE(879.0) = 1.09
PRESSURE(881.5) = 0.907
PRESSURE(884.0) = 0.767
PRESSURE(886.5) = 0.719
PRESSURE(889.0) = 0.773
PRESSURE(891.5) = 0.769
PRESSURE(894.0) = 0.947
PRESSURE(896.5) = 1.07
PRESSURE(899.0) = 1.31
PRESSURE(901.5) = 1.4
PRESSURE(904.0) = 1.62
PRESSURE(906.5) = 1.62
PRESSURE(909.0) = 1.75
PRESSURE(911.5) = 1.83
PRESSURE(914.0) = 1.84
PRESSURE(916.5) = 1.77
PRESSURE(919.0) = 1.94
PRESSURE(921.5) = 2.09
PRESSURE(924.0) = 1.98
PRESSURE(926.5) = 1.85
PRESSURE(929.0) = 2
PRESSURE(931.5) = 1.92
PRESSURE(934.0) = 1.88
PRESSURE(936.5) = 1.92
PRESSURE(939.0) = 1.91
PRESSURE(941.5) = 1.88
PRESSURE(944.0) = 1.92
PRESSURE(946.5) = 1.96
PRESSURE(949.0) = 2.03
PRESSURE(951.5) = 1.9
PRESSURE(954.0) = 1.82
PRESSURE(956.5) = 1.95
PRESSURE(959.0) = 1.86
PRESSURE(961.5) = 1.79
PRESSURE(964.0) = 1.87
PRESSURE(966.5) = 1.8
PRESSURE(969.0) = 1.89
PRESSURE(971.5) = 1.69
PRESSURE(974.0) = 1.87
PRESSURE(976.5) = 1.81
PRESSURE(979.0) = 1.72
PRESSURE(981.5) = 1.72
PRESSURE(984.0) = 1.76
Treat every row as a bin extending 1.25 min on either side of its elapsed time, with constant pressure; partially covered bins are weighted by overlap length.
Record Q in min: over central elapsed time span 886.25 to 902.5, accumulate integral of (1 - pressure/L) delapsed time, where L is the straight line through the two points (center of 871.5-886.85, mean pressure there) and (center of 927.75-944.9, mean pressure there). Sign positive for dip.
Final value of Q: 4.2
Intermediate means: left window 1.14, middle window 1.01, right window 1.92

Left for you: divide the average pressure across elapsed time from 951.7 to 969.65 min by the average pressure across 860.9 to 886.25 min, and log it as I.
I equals 1.32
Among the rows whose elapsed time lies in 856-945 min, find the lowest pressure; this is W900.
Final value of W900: 0.719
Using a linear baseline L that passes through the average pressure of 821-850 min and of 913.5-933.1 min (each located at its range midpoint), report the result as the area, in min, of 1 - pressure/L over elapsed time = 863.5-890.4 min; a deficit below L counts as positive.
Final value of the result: 8.6 min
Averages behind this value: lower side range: 1.79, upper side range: 1.93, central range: 1.26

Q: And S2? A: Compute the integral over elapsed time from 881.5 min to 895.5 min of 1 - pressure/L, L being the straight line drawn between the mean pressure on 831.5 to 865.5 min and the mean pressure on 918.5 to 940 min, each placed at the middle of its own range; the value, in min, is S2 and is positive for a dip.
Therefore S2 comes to 7.95 min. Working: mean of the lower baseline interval 1.81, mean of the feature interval 0.81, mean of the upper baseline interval 1.94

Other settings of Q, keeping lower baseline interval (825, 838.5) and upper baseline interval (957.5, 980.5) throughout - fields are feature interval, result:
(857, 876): 1.0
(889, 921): 5.9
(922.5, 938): -1.0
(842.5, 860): 0.1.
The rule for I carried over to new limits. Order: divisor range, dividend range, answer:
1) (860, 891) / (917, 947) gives 1.47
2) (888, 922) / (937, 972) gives 1.28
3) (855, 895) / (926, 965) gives 1.43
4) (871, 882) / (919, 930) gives 1.50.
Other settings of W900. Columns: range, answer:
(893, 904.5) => 0.947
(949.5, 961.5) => 1.79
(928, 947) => 1.88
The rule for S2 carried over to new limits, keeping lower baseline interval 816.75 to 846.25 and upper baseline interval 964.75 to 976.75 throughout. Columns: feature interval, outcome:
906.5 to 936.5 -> -1.3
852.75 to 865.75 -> 0.0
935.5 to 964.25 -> -1.5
